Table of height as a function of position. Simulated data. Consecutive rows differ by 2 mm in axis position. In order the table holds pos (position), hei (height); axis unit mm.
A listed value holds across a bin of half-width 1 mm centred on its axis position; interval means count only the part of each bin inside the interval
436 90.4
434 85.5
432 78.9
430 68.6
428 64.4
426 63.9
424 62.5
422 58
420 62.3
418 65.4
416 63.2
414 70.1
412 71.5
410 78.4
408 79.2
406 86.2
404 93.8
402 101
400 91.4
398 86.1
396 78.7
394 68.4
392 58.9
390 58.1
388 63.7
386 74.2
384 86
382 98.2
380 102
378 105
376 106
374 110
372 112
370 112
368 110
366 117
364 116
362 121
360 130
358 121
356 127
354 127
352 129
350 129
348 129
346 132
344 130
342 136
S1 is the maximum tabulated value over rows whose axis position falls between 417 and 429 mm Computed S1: 65.4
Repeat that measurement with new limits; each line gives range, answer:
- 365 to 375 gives 117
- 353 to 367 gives 130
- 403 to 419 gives 93.8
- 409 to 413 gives 78.4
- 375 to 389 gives 106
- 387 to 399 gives 86.1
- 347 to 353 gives 129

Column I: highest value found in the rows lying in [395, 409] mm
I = 101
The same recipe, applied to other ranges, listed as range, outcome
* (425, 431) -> 68.6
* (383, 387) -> 86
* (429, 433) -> 78.9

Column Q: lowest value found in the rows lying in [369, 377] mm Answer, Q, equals 106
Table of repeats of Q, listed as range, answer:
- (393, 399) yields 68.4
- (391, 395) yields 58.9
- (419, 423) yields 58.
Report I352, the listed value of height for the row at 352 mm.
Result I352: 129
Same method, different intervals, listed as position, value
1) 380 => 102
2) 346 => 132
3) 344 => 130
